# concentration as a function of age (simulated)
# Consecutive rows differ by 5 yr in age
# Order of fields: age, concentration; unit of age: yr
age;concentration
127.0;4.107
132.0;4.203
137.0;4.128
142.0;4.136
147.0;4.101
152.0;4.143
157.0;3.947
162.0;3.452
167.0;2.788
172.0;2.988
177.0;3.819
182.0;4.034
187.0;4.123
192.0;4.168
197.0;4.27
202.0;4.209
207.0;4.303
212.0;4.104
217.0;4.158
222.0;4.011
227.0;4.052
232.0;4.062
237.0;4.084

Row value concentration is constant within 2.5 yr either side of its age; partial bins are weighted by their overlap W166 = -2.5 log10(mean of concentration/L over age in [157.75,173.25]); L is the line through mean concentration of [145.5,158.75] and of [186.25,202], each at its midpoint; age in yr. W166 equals 0.28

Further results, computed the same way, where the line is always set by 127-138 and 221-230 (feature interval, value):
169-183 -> 0.16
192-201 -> -0.04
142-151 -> 0.01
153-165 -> 0.11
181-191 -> 0.00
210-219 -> -0.02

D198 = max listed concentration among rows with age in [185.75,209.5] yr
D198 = 4.303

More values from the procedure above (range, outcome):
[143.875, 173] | 4.143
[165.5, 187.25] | 4.123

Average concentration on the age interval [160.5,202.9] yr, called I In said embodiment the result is 3.75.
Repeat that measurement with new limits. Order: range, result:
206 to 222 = 4.15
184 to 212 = 4.2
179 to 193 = 4.09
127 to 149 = 4.14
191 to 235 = 4.15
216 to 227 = 4.07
